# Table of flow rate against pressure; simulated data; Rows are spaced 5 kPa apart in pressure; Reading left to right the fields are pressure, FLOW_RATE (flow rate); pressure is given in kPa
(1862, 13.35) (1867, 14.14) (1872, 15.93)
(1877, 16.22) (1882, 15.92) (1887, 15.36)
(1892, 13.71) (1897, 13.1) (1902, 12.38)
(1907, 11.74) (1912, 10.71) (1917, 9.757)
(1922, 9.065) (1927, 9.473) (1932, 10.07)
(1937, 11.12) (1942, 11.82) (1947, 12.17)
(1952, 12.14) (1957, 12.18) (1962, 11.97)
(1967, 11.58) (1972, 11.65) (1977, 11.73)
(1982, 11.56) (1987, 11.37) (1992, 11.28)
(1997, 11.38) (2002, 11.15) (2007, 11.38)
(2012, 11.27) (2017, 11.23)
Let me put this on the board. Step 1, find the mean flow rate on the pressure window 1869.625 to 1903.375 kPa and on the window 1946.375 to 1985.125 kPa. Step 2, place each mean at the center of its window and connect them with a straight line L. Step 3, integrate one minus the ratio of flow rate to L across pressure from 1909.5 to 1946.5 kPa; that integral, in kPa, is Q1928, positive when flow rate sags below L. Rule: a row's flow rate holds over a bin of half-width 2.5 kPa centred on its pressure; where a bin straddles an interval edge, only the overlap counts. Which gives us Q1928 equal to 7.8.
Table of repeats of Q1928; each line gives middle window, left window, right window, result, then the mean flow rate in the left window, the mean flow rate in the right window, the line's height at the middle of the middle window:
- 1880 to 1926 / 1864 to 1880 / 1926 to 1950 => 4.0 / 15.4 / 11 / 13.3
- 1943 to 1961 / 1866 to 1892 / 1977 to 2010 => 1.0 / 15.4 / 11.4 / 12.8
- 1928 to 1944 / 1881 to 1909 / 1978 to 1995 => 2.3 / 13.6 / 11.4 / 12.6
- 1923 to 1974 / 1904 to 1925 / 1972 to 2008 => -2.4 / 10.3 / 11.4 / 10.8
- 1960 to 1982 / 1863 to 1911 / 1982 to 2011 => 0.5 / 14.1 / 11.3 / 12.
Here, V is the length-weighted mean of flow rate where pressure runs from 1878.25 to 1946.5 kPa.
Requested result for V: 12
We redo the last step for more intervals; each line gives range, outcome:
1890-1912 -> 12.5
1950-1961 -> 12.1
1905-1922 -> 10.5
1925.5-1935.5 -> 9.94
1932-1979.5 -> 11.7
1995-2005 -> 11.3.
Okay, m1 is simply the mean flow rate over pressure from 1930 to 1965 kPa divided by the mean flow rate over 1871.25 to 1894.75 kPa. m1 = 0.76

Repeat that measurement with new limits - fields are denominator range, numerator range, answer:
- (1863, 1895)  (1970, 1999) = 0.76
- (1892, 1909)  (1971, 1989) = 0.92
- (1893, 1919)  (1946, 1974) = 1.02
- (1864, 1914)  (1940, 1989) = 0.85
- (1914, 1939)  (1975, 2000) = 1.16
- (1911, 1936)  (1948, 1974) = 1.21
